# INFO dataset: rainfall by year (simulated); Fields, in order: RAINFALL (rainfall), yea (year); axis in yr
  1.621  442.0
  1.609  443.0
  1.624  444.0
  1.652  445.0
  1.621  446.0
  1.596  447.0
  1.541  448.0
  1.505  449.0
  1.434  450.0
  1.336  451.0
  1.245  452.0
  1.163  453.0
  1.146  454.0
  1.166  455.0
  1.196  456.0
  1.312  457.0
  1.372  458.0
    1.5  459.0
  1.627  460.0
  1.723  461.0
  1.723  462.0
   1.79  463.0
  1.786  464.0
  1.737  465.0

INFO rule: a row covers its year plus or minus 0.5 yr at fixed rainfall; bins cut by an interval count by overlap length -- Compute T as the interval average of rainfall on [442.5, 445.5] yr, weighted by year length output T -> 1.63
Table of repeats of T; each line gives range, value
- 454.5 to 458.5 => 1.26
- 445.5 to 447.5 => 1.61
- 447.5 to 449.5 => 1.52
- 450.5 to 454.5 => 1.22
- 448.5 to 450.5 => 1.47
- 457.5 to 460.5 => 1.5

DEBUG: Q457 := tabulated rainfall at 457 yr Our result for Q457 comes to 1.312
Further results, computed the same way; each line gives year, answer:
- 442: 1.621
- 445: 1.652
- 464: 1.786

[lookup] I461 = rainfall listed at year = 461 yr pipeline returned 1.723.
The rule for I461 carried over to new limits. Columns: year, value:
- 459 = 1.5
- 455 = 1.166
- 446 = 1.621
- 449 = 1.505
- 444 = 1.624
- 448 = 1.541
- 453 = 1.163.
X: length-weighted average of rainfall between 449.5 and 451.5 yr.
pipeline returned 1.39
